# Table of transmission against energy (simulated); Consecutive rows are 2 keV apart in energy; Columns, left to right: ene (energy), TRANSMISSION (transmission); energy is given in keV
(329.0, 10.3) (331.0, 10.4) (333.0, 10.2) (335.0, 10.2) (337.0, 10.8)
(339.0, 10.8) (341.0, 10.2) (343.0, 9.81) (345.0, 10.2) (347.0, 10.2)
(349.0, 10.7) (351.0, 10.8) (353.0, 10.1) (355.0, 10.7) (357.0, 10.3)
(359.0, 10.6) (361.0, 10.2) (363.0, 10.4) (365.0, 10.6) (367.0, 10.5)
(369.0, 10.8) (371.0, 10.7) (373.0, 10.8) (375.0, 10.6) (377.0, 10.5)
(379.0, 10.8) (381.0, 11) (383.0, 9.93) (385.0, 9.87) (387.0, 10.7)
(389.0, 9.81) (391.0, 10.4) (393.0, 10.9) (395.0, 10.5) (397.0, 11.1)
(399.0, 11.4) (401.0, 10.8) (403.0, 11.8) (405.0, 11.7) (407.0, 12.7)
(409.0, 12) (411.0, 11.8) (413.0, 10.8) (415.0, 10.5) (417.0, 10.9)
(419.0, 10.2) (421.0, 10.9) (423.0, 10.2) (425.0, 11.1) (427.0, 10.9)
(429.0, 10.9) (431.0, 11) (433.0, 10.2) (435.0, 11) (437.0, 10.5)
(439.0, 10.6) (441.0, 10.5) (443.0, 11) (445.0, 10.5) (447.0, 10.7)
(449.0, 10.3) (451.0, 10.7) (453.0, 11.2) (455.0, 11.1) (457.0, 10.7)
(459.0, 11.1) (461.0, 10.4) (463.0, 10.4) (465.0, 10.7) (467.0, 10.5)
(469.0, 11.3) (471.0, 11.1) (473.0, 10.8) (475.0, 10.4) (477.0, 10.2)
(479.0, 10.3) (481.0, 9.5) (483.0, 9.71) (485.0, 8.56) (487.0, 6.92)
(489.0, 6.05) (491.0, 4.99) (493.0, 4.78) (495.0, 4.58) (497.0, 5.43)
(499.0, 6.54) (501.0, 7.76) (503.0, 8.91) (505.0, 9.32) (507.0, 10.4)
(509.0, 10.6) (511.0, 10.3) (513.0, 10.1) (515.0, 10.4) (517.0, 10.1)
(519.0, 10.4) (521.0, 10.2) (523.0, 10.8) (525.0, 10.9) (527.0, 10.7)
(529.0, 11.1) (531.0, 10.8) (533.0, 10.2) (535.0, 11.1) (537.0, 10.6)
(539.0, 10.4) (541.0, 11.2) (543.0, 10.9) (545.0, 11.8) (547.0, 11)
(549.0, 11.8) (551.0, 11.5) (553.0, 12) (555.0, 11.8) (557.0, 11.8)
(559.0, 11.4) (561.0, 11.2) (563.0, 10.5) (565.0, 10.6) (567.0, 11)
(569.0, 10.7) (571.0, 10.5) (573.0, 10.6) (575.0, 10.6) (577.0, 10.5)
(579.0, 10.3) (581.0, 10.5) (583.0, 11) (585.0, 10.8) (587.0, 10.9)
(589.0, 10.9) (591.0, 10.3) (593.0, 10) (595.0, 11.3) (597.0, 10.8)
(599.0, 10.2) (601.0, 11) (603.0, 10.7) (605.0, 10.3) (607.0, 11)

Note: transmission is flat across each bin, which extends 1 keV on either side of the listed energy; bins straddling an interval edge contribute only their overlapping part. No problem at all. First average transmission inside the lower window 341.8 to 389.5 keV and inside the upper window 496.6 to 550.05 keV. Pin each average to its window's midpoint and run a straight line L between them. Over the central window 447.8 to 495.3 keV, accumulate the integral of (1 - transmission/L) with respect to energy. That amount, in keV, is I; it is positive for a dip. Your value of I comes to 3.58 keV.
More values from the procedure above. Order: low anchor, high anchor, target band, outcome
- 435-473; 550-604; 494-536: 4.9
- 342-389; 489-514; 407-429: -3.7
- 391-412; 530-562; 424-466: 2.3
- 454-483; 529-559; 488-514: 7.6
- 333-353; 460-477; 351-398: -0.3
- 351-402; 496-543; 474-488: 1.0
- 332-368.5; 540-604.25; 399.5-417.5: -1.6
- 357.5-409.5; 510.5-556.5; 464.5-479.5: 0.2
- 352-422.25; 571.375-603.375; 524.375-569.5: -1.8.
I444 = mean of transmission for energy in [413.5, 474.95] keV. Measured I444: 10.7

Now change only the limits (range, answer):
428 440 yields 10.7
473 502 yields 7.66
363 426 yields 10.8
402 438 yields 11.1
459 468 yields 10.6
